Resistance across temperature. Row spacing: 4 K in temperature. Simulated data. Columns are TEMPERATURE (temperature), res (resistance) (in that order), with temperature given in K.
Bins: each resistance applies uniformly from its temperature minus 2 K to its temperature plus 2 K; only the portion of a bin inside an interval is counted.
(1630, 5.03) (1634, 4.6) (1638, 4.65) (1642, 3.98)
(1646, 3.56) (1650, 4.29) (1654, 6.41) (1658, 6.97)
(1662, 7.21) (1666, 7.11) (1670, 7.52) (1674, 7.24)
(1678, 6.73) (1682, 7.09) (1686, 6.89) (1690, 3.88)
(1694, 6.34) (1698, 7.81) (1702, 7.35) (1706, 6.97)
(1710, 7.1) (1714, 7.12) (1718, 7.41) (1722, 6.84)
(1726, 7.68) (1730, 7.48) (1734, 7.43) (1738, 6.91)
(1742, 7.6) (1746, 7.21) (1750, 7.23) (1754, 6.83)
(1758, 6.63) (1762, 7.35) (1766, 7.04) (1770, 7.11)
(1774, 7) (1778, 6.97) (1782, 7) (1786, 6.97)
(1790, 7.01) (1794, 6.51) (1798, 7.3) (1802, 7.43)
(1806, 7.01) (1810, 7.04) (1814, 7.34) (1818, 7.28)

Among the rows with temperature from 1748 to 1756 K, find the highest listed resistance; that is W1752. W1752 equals 7.23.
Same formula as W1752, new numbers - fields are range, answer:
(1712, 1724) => 7.41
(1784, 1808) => 7.43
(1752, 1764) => 7.35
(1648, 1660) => 6.97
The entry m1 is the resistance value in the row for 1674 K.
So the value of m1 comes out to 7.24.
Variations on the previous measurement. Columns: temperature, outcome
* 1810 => 7.04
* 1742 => 7.6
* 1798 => 7.3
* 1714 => 7.12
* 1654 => 6.41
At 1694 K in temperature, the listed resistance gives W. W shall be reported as 6.34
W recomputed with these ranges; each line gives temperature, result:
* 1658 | 6.97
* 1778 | 6.97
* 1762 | 7.35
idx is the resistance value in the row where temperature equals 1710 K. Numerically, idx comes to 7.1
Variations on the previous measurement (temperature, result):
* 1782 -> 7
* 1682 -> 7.09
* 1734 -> 7.43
